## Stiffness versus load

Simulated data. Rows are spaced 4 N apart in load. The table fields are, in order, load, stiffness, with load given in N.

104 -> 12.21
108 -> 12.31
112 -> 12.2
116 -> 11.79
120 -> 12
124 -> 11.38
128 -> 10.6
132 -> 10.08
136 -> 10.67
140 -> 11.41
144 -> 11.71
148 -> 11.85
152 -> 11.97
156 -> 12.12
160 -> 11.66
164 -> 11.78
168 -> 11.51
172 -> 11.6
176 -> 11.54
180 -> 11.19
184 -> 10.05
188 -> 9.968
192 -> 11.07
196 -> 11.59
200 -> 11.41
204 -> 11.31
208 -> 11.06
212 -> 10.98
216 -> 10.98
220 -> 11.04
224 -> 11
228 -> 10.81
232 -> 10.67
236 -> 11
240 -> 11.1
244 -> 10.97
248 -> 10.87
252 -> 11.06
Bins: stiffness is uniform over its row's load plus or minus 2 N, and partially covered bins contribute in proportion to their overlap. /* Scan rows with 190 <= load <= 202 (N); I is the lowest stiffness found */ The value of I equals 11.07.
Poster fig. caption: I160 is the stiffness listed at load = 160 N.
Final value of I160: 11.66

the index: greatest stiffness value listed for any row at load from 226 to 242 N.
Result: 11.1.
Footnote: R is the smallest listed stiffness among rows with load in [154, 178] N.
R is 11.51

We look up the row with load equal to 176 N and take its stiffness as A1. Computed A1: 11.54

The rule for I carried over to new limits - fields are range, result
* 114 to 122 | 11.79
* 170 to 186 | 10.05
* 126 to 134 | 10.08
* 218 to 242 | 10.67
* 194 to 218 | 10.98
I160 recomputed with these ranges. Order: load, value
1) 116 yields 11.79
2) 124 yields 11.38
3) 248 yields 10.87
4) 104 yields 12.21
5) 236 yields 11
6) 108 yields 12.31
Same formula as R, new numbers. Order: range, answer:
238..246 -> 10.97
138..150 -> 11.41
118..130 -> 10.6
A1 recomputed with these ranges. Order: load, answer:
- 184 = 10.05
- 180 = 11.19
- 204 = 11.31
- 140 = 11.41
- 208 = 11.06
